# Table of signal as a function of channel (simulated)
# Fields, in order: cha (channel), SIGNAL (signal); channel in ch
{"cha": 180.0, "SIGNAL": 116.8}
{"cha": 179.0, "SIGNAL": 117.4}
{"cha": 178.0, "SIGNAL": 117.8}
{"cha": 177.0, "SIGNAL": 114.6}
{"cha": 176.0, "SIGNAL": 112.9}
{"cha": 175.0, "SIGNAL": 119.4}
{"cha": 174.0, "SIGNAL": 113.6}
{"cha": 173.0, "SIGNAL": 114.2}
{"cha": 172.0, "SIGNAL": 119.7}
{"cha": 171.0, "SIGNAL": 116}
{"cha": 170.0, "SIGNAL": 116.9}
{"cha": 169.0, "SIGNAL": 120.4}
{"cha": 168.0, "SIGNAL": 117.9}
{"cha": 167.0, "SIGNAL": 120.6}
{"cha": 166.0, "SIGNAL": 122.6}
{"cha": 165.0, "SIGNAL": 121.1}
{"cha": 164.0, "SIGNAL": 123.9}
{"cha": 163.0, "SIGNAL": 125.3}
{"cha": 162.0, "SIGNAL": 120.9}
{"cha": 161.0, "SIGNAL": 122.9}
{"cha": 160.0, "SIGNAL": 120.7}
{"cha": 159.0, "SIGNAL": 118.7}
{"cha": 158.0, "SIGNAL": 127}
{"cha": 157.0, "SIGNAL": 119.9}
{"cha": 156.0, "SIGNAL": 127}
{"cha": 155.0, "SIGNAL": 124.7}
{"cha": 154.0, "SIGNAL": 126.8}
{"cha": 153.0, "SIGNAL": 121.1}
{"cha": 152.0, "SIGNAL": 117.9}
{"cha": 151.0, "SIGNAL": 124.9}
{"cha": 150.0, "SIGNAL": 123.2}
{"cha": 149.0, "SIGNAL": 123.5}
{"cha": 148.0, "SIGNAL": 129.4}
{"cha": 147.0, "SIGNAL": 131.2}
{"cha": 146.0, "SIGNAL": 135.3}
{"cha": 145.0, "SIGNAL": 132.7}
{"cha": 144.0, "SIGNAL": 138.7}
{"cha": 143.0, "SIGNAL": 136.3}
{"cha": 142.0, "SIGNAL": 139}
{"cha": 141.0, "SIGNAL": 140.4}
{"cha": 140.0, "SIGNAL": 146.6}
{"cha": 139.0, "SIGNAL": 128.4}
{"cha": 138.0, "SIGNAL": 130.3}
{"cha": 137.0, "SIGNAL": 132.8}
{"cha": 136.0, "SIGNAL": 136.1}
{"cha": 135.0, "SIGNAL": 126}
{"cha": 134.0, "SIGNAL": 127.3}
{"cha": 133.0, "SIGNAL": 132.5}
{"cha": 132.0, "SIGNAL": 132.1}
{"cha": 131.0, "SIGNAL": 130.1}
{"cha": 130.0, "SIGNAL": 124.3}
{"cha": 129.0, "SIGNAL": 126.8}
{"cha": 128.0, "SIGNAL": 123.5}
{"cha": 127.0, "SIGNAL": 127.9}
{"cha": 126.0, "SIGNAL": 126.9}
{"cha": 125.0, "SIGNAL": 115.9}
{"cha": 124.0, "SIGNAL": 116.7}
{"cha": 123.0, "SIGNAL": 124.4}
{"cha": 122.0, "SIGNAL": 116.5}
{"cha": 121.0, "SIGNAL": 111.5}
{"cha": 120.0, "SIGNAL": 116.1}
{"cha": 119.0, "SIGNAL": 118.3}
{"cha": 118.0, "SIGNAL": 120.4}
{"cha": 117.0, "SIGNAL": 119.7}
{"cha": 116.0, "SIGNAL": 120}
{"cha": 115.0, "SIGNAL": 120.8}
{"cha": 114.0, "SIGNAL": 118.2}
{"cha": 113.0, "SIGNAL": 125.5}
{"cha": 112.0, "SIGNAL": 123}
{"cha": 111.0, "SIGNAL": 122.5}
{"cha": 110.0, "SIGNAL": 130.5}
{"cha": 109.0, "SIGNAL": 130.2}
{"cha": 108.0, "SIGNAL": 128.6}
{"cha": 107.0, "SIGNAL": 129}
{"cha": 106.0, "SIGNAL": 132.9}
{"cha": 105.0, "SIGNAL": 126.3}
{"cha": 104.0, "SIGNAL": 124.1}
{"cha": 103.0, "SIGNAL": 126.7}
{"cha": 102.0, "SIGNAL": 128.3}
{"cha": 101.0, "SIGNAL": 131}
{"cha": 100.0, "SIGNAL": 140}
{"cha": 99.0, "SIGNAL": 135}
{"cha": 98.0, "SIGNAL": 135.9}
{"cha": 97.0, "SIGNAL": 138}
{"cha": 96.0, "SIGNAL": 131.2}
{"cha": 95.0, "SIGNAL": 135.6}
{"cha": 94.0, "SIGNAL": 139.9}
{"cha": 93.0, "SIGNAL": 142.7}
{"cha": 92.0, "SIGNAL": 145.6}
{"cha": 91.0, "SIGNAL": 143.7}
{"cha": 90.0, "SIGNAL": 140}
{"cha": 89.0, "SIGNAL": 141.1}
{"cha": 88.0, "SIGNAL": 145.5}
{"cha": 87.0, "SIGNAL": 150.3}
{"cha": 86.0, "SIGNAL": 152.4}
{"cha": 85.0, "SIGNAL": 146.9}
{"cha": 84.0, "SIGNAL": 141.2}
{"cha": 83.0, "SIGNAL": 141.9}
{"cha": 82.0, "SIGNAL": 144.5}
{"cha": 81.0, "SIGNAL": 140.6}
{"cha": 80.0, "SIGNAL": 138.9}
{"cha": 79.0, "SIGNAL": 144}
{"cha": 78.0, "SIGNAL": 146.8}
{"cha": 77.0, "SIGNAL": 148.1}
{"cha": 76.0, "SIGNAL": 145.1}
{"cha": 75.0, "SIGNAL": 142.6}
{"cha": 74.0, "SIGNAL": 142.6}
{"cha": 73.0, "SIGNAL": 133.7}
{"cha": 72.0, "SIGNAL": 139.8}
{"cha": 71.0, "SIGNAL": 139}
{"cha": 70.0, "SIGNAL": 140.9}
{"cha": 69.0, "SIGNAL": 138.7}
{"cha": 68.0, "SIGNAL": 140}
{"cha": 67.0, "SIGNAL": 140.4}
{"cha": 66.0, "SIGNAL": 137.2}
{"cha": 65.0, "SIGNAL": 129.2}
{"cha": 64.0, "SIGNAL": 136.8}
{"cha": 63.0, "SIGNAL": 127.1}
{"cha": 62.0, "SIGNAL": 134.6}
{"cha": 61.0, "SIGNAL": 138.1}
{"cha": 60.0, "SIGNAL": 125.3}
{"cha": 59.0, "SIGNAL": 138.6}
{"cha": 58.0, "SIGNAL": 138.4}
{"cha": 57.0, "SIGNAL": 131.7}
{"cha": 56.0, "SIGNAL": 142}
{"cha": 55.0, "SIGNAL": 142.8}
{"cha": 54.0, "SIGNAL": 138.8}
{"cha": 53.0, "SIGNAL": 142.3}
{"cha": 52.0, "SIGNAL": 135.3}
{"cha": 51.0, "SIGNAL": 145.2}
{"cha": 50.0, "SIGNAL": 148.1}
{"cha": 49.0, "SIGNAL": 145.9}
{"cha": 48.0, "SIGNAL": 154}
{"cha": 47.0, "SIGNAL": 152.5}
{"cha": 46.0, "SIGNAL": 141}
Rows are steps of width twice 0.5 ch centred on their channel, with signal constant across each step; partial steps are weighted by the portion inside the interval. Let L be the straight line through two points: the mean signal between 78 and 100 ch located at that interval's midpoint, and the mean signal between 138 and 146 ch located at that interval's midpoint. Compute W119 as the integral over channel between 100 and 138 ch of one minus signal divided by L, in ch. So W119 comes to 3.8 ch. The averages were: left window 142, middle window 125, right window 137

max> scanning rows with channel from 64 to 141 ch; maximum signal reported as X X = 152.4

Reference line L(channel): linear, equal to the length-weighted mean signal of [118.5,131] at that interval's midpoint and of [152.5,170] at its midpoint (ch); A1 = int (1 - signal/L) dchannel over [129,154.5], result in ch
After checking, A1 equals -1.9 ch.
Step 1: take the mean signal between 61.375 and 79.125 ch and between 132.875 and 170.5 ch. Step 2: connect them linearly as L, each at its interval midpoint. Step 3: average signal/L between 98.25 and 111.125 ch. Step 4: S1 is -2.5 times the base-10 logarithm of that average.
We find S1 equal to 0.03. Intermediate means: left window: 139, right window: 127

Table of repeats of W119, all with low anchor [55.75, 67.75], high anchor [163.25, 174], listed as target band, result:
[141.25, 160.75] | -0.9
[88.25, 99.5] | -0.8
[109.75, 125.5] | 0.9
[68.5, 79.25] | -0.7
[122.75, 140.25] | -0.5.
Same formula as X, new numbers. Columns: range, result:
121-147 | 146.6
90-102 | 145.6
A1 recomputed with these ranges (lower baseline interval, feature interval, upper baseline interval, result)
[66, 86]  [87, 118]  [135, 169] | 1.2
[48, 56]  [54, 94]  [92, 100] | 0.0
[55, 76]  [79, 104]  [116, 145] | -1.2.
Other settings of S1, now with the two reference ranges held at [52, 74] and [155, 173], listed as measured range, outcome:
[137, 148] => -0.09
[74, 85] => -0.07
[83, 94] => -0.09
